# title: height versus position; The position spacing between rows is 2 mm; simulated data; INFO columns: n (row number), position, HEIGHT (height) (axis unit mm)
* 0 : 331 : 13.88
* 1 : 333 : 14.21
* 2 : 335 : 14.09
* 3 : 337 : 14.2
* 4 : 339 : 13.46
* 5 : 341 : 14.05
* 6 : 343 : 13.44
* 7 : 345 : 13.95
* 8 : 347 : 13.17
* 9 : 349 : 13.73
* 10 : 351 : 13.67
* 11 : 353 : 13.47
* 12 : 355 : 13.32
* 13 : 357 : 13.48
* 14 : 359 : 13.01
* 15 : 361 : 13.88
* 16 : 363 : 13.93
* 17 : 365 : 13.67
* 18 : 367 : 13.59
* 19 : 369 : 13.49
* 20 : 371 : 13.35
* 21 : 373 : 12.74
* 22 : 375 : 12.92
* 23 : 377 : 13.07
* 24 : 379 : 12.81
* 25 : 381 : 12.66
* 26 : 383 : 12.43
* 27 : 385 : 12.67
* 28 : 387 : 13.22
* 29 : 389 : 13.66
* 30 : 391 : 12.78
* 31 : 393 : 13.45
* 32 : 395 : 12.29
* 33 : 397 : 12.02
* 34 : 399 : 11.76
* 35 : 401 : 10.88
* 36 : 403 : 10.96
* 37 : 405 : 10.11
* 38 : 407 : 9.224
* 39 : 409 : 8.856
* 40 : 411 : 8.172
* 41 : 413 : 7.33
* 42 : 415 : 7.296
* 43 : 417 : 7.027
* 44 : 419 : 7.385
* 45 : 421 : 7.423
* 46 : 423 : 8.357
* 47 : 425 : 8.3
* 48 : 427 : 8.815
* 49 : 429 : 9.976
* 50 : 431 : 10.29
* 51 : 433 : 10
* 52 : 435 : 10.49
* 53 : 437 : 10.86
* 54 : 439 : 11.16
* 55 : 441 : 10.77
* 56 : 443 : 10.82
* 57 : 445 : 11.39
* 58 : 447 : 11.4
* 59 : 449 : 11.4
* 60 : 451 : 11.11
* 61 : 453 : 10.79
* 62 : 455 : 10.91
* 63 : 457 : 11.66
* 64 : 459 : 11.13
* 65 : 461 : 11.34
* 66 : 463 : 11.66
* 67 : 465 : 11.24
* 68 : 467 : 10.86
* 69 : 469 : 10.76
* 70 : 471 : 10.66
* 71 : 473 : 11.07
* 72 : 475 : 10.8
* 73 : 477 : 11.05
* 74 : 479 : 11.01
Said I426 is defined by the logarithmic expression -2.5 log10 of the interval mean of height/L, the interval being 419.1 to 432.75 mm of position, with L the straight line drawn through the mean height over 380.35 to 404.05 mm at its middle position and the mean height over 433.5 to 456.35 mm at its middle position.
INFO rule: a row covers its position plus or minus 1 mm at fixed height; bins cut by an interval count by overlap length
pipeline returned 0.29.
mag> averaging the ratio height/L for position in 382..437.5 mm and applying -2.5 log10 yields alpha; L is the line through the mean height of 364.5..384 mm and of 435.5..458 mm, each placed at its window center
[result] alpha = 0.19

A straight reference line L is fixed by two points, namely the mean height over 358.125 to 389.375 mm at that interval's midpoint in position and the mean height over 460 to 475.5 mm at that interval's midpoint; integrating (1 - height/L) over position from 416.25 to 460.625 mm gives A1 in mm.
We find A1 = 6.0 mm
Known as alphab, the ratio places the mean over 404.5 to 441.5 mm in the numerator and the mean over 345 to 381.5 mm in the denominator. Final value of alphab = 0.67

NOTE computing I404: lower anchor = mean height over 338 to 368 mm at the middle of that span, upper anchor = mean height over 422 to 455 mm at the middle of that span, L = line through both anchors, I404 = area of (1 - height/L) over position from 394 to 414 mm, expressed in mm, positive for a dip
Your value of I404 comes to 2.6 mm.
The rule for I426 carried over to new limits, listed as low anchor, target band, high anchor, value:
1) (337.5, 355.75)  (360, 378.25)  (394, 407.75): -0.07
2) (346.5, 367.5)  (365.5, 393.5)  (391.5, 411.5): -0.08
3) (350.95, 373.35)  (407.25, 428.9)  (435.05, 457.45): 0.42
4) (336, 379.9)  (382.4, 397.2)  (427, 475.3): -0.02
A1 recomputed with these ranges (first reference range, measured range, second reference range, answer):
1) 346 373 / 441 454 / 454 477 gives 0.4 mm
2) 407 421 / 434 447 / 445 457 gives -0.9 mm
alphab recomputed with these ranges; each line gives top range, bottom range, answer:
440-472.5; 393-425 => 1.19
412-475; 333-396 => 0.76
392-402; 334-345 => 0.87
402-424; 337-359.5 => 0.62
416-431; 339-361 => 0.61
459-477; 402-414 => 1.21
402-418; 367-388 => 0.66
